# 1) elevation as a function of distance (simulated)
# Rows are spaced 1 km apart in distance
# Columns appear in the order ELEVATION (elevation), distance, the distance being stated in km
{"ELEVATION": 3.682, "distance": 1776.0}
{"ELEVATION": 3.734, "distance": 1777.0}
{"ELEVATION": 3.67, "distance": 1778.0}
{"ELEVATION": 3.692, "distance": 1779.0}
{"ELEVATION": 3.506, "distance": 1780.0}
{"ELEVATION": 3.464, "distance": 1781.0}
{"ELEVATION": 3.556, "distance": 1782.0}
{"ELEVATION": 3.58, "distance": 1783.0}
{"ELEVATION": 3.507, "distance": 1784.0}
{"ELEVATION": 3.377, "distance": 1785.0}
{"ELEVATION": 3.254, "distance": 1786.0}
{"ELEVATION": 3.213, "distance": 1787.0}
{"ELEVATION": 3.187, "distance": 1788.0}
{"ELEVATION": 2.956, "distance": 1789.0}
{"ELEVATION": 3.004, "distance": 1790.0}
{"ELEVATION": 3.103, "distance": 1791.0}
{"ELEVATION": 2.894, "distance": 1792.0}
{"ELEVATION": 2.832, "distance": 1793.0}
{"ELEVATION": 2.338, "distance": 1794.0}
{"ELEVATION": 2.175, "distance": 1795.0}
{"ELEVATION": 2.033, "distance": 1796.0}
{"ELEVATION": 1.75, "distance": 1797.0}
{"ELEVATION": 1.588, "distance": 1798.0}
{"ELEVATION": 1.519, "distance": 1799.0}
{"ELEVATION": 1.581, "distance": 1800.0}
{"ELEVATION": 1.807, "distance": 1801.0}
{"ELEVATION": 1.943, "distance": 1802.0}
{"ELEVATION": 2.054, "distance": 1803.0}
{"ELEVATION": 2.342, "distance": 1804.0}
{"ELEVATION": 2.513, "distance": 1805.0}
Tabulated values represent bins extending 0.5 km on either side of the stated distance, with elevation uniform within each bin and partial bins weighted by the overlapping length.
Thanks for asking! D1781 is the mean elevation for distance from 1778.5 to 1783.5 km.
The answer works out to 3.56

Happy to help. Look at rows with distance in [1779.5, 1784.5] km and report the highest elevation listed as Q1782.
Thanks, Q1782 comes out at 3.58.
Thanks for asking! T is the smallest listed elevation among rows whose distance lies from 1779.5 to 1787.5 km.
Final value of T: 3.213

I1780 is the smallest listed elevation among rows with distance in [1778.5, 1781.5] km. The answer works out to 3.464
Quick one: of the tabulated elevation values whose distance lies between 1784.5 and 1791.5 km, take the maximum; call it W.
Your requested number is 3.377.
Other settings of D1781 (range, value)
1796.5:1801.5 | 1.65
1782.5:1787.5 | 3.39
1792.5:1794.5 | 2.58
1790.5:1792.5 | 3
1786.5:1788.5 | 3.2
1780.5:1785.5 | 3.5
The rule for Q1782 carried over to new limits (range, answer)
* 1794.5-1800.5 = 2.175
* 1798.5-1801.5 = 1.807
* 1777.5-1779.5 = 3.692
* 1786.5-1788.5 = 3.213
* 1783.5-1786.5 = 3.507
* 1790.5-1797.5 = 3.103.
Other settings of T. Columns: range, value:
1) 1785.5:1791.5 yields 2.956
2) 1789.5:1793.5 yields 2.832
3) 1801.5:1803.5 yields 1.943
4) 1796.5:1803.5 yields 1.519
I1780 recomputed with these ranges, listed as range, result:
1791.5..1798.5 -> 1.588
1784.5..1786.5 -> 3.254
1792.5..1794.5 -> 2.338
